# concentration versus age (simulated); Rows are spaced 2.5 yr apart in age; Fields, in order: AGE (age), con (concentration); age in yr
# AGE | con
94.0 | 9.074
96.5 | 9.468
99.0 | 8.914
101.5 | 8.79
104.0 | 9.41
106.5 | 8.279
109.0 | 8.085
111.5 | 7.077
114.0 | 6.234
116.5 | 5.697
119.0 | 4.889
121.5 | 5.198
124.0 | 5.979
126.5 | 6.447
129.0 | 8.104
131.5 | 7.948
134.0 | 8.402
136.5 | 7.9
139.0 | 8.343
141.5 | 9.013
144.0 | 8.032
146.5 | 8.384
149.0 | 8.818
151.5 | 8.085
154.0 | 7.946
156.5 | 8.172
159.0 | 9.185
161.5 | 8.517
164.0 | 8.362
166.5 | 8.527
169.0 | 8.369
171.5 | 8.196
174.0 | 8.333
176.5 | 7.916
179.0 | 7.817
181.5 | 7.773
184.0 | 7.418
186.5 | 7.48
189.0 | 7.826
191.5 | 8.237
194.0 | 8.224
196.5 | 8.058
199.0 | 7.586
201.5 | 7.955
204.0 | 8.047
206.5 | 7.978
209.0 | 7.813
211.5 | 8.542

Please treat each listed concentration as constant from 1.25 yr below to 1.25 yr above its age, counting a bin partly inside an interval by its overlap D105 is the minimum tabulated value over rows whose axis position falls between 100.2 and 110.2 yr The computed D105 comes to 8.085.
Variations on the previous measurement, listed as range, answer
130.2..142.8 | 7.9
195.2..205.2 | 7.586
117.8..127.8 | 4.889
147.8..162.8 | 7.946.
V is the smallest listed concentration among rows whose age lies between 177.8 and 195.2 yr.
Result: 7.418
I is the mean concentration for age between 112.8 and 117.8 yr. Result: 5.95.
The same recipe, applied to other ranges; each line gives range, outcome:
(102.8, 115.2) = 7.82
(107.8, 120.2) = 6.4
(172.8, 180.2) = 8.02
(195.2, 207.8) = 7.93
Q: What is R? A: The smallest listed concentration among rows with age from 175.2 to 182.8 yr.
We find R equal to 7.773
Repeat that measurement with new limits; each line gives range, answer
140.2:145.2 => 8.032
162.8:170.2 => 8.362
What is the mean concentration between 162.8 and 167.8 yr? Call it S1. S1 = 8.44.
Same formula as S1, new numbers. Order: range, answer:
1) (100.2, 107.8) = 8.82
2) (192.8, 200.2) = 7.96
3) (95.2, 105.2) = 9.14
